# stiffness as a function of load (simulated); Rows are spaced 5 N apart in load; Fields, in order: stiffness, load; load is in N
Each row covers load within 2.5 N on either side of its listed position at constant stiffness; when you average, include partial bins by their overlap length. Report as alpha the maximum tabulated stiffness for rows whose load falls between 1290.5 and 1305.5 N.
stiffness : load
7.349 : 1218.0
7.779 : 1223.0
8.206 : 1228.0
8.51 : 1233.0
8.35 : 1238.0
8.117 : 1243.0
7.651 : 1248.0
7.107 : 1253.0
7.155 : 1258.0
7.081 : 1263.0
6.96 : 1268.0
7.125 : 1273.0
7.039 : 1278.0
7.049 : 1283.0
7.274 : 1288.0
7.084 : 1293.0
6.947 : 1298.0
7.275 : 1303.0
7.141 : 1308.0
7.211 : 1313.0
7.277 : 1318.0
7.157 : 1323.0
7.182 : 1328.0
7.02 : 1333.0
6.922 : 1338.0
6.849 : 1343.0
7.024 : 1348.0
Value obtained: 7.275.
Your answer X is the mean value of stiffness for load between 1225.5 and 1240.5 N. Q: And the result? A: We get 8.36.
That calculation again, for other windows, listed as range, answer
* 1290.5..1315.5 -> 7.13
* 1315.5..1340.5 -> 7.11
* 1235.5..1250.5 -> 8.04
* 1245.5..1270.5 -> 7.19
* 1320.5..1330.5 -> 7.17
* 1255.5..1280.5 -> 7.07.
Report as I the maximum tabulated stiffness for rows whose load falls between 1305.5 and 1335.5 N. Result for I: 7.277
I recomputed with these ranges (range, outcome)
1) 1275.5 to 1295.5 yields 7.274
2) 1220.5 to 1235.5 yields 8.51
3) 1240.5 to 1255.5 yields 8.117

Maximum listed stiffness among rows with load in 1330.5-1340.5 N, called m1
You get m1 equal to 7.02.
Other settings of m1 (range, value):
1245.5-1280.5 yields 7.651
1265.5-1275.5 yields 7.125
